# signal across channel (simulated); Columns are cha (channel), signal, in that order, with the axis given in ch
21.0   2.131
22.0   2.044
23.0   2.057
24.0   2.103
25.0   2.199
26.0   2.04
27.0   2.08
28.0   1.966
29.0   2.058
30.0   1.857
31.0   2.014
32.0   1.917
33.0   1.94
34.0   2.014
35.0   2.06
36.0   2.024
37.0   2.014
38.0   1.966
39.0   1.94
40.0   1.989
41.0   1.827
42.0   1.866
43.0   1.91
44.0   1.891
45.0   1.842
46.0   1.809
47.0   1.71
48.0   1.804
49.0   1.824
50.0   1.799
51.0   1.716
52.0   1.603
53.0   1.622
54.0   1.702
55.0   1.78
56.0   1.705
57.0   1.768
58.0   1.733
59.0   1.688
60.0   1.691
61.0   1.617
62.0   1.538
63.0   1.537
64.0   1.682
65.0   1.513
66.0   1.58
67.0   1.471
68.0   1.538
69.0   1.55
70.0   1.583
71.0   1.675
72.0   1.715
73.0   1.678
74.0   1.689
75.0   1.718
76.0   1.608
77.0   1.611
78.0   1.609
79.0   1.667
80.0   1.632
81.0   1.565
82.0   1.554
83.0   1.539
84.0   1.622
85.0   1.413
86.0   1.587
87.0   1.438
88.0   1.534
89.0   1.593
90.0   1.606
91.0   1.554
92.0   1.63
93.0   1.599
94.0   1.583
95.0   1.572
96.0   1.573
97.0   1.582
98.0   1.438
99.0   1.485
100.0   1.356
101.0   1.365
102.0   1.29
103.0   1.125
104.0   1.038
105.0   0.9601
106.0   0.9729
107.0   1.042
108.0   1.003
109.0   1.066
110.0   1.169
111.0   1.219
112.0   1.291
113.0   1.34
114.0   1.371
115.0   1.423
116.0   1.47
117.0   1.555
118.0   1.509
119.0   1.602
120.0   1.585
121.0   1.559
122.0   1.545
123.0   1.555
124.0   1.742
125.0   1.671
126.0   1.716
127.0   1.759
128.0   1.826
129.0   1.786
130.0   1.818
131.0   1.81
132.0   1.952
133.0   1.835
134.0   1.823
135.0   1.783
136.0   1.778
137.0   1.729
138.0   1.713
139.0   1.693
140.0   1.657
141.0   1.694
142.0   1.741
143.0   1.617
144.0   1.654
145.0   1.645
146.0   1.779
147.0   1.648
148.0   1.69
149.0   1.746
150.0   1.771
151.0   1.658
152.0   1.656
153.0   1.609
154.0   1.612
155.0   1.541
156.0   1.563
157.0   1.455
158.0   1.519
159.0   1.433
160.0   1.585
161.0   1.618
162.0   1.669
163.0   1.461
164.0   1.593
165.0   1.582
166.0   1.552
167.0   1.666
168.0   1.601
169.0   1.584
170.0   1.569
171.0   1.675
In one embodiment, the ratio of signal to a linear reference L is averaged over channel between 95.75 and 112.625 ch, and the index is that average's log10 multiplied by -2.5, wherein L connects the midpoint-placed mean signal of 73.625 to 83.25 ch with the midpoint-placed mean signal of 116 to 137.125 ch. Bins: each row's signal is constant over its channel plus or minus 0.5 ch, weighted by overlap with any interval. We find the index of 0.33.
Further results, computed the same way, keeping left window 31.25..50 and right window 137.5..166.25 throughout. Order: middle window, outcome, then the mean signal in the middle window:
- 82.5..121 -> 0.25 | 1.4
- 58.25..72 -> 0.16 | 1.6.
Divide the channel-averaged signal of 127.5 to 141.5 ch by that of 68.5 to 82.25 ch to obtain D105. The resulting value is 1.09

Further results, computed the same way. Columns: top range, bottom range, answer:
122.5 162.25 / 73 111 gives 1.17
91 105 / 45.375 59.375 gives 0.82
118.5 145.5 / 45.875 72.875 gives 1.03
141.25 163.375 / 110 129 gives 1.06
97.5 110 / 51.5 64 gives 0.71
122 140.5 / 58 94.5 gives 1.10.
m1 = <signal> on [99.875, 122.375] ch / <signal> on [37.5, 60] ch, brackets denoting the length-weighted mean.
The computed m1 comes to 0.7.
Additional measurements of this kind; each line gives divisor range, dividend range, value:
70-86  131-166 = 1.03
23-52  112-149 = 0.86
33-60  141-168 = 0.88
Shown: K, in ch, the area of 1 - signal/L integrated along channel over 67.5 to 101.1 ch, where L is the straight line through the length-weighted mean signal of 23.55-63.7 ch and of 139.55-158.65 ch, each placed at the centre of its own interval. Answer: 3.7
